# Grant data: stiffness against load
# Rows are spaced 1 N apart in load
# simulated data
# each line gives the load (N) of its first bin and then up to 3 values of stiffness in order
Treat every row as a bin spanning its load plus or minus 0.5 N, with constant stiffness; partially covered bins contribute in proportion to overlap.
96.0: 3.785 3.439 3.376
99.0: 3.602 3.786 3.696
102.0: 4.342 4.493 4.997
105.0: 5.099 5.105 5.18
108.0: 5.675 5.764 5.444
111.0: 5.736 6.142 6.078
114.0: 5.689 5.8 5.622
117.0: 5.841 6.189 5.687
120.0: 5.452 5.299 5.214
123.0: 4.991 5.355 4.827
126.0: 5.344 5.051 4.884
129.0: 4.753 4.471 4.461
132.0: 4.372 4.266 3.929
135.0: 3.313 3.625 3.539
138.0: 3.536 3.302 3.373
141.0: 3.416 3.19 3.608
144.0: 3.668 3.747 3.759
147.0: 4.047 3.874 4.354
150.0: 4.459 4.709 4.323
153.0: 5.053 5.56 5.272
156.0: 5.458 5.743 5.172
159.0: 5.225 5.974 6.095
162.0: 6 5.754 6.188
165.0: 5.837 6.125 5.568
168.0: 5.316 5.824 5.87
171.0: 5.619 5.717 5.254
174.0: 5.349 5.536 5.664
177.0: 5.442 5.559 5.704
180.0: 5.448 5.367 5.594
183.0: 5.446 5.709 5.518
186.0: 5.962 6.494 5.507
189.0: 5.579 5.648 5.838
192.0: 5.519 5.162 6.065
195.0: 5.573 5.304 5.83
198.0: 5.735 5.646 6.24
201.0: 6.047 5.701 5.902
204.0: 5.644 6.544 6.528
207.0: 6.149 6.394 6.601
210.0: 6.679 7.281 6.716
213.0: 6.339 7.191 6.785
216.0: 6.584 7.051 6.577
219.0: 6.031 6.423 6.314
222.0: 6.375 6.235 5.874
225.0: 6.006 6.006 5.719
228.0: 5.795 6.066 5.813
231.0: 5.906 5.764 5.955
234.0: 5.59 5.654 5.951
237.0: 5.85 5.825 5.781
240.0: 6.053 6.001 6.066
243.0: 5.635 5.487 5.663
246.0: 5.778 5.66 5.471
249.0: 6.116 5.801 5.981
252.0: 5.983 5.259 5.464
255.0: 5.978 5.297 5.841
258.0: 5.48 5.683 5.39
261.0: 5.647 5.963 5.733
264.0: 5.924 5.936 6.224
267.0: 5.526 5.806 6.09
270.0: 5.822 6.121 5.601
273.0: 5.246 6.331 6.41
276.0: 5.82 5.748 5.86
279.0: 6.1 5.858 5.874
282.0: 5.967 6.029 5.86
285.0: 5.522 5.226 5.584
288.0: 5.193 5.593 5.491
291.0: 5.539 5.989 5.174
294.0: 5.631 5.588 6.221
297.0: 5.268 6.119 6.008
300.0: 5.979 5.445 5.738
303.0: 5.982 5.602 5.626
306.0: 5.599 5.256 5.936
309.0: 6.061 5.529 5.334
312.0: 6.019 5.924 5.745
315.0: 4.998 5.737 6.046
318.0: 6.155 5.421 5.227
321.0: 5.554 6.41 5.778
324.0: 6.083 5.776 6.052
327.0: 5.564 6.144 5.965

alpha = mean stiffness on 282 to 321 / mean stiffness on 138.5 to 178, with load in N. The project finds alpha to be 1.14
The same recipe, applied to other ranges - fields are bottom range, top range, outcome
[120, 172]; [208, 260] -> 1.26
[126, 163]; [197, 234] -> 1.39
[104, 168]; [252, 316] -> 1.16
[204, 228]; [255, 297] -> 0.90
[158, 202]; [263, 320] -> 1.01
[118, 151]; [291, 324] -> 1.32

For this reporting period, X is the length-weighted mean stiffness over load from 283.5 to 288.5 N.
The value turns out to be 5.48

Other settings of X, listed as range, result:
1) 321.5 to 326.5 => 6.02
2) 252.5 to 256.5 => 5.5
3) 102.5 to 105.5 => 4.86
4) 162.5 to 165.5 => 5.93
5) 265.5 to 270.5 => 5.89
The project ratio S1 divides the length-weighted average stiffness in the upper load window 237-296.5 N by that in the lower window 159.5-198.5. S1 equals 1.01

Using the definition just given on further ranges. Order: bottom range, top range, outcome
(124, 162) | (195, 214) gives 1.39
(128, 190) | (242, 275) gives 1.16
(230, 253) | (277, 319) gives 0.98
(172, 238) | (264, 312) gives 0.97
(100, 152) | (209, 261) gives 1.29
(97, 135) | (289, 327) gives 1.15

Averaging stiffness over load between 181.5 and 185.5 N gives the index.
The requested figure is 5.57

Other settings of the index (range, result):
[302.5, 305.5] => 5.74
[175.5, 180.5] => 5.56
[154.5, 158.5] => 5.41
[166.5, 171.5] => 5.64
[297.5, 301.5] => 5.89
